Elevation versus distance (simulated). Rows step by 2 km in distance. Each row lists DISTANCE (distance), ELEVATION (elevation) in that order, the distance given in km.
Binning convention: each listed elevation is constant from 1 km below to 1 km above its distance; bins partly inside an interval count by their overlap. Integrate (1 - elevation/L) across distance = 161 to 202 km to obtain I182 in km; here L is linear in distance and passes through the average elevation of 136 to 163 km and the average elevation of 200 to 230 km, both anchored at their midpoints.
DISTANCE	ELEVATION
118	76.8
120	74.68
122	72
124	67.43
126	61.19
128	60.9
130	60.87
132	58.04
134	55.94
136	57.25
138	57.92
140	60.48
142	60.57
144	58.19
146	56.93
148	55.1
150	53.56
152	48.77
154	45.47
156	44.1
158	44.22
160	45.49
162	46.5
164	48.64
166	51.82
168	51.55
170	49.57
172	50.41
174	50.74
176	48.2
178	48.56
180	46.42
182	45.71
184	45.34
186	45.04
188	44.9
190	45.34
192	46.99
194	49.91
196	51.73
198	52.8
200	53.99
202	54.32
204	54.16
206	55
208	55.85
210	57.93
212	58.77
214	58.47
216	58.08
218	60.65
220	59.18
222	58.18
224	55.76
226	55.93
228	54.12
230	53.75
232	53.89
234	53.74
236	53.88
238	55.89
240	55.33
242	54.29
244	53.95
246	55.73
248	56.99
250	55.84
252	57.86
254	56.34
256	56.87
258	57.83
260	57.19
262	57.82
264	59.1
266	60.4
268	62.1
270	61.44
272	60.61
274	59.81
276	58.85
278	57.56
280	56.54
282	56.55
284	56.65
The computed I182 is 4.2 km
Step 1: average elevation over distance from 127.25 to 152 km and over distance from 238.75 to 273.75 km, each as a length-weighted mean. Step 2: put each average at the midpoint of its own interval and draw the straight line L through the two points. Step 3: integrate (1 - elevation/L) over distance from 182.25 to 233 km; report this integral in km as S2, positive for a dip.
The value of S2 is 3.6 km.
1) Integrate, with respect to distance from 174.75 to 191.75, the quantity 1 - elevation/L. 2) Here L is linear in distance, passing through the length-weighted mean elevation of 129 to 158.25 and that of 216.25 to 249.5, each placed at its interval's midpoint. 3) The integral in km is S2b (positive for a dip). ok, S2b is 2.7 km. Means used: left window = 54.8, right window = 55.8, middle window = 46.3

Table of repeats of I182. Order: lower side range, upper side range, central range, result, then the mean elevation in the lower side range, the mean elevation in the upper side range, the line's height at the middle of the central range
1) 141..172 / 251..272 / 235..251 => 0.6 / 50.7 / 58.8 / 57.4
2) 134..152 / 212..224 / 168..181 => 1.9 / 56.9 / 58.6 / 57.6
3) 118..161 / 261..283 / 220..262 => 2.1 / 57.6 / 59.2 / 58.8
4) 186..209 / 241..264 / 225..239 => 0.0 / 51.1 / 56.5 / 54.5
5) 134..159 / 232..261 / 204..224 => -1.0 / 53.6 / 55.8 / 55.1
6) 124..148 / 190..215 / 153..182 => 4.5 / 59.1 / 53.8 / 56.6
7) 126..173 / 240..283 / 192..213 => 0.5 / 53.3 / 57.7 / 55.4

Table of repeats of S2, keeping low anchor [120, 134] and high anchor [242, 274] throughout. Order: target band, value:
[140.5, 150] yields 0.83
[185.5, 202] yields 3.11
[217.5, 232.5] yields 0.76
